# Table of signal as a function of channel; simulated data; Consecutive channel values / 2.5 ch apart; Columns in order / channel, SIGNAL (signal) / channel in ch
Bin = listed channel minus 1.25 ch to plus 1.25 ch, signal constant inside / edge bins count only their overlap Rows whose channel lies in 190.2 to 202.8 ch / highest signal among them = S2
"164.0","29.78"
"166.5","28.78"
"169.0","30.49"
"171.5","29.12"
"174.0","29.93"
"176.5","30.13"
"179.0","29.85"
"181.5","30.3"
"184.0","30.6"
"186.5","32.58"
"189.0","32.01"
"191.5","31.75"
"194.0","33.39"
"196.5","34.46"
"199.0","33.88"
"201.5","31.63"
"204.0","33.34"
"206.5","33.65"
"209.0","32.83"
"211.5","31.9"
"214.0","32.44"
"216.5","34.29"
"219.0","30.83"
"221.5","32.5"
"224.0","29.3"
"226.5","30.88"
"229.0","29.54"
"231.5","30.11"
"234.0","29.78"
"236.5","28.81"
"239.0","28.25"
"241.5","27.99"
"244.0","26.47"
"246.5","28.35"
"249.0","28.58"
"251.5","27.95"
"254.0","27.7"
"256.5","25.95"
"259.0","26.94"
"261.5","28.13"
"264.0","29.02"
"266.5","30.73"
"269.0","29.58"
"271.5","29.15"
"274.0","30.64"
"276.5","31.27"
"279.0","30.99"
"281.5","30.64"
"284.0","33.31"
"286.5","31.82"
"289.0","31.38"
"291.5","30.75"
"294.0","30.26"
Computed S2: 34.46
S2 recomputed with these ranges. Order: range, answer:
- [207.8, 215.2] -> 32.83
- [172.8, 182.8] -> 30.3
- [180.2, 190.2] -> 32.58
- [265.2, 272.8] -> 30.73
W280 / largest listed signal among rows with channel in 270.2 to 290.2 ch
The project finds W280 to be 33.31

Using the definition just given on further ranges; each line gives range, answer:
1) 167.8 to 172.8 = 30.49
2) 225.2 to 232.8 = 30.88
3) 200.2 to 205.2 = 33.34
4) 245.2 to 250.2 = 28.58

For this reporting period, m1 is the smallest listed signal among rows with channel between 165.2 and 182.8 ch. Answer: 28.78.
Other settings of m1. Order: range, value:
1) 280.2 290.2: 30.64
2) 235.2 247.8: 26.47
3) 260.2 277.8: 28.13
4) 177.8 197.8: 29.85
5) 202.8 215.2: 31.9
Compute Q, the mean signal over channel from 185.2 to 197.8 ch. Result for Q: 32.8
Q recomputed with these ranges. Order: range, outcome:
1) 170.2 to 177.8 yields 29.7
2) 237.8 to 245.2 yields 27.6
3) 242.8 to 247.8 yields 27.4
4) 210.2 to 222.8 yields 32.4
